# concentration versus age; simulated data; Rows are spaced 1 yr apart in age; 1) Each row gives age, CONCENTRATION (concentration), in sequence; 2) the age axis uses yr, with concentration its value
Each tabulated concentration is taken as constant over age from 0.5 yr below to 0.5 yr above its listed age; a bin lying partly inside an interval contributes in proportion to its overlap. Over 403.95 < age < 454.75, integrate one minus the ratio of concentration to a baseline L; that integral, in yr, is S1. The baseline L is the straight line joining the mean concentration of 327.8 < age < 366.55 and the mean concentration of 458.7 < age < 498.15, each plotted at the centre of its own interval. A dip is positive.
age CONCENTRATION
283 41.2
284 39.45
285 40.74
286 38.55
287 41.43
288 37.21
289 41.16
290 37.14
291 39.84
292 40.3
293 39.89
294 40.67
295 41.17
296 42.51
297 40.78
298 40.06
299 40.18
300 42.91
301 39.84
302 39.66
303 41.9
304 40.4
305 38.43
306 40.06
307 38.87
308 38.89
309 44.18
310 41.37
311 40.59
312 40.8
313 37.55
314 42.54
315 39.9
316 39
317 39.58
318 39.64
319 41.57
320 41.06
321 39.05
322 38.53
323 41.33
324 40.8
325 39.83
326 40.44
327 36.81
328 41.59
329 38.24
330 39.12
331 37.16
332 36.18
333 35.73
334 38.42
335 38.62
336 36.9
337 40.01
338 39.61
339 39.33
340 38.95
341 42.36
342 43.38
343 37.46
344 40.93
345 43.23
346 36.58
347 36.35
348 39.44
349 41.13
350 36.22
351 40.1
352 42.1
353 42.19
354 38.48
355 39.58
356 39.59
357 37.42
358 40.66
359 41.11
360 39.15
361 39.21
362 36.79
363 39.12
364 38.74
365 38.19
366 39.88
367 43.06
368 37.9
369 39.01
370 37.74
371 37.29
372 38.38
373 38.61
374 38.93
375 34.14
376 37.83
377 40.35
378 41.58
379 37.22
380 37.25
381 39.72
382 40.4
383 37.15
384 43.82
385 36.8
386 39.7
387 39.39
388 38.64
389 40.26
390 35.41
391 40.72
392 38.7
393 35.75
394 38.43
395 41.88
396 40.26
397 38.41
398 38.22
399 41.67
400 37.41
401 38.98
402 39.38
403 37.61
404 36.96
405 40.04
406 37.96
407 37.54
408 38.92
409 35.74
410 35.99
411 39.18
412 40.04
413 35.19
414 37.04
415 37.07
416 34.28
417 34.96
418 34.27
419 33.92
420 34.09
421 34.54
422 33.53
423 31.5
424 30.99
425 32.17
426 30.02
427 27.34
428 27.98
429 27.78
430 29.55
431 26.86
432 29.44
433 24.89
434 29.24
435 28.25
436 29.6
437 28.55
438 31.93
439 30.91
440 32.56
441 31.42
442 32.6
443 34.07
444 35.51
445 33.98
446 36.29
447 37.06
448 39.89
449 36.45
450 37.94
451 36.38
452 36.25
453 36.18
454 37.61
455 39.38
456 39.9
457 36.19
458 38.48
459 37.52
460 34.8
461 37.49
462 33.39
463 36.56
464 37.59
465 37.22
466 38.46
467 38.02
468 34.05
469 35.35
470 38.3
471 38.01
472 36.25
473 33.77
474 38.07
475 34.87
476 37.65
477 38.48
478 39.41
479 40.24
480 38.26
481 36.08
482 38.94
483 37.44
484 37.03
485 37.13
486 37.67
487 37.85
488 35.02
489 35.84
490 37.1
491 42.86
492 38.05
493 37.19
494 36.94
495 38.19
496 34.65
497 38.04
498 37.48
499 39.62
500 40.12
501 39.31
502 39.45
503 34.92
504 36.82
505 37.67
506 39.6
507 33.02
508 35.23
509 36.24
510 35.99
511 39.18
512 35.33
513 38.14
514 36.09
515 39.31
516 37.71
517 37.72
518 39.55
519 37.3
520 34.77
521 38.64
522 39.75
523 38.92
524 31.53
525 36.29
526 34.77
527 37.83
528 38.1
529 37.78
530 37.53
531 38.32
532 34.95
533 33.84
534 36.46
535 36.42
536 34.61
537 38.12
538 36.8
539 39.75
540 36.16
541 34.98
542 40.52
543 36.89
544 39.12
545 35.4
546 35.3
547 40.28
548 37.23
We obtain 5.6 yr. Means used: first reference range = 39.2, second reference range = 37.2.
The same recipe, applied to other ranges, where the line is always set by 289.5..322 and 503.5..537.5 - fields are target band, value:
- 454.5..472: 0.33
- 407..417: 0.42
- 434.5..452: 1.97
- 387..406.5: 0.03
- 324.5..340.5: 0.53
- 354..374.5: 0.19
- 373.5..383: 0.15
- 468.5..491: 0.11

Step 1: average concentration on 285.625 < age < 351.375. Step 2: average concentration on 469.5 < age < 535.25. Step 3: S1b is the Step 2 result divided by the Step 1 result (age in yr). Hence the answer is 0.9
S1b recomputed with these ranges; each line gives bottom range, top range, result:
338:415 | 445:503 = 0.96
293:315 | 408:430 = 0.83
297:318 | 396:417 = 0.94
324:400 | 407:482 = 0.89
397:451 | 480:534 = 1.09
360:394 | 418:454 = 0.84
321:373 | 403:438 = 0.85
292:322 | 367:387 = 0.96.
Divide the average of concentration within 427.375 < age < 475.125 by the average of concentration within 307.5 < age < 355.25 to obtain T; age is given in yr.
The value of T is 0.87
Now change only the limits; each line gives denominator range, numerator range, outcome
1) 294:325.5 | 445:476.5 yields 0.91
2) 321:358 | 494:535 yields 0.95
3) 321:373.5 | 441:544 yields 0.95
